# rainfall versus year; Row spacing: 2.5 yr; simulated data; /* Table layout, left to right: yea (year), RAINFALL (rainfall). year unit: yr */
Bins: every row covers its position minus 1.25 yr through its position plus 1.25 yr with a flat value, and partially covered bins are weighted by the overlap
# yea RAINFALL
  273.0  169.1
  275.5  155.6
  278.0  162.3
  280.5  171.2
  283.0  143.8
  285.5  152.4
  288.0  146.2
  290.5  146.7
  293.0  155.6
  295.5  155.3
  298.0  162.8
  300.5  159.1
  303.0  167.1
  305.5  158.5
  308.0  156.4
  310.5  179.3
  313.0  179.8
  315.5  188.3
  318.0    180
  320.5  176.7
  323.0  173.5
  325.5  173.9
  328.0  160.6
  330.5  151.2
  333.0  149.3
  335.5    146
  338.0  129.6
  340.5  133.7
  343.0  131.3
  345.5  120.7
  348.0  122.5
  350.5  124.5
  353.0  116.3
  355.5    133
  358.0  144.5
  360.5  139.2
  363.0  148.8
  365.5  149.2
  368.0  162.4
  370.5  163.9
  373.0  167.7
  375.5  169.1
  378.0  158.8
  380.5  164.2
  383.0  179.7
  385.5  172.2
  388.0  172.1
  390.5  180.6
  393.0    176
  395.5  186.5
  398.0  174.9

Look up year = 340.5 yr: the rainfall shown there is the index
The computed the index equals 133.7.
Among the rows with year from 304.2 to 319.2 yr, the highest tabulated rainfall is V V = 188.3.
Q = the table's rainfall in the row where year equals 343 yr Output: 131.3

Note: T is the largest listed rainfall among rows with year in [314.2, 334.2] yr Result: 188.3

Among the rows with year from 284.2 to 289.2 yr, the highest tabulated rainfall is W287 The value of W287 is 152.4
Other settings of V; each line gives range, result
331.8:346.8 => 149.3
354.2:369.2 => 162.4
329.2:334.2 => 151.2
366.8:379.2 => 169.1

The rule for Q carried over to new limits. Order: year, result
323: 173.5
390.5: 180.6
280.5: 171.2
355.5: 133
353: 116.3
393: 176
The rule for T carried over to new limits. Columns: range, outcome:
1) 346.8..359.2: 144.5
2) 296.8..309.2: 167.1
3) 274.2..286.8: 171.2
